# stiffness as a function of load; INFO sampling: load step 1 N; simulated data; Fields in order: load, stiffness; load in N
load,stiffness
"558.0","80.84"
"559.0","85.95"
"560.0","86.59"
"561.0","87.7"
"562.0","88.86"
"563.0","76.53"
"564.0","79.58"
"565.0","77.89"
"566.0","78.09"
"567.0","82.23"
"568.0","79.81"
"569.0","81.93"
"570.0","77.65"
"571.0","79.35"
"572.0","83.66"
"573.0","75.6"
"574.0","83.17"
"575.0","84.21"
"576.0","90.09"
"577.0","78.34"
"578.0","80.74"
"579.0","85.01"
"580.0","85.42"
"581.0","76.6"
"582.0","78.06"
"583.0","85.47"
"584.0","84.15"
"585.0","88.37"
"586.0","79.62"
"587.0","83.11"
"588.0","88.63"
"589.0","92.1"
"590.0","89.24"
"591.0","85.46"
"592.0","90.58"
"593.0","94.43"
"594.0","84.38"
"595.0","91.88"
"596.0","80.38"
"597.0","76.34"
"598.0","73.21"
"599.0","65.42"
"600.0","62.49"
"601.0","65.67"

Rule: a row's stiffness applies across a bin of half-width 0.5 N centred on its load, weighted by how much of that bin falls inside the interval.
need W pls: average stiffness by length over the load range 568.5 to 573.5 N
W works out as 79.6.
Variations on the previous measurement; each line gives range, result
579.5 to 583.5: 81.4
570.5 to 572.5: 81.5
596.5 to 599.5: 71.7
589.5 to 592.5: 88.4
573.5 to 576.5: 85.8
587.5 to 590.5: 90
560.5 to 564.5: 83.2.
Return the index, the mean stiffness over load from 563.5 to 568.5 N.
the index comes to 79.5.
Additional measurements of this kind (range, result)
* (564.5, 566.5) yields 78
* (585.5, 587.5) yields 81.4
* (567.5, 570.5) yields 79.8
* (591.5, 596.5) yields 88.3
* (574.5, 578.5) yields 83.3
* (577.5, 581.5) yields 81.9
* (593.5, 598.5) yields 81.2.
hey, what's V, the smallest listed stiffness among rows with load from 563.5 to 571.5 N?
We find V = 77.65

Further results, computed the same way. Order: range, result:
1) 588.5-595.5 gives 84.38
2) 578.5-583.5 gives 76.6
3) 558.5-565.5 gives 76.53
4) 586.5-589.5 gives 83.11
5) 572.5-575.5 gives 75.6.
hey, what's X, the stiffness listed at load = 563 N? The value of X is 76.53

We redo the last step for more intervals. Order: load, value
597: 76.34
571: 79.35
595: 91.88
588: 88.63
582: 78.06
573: 75.6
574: 83.17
